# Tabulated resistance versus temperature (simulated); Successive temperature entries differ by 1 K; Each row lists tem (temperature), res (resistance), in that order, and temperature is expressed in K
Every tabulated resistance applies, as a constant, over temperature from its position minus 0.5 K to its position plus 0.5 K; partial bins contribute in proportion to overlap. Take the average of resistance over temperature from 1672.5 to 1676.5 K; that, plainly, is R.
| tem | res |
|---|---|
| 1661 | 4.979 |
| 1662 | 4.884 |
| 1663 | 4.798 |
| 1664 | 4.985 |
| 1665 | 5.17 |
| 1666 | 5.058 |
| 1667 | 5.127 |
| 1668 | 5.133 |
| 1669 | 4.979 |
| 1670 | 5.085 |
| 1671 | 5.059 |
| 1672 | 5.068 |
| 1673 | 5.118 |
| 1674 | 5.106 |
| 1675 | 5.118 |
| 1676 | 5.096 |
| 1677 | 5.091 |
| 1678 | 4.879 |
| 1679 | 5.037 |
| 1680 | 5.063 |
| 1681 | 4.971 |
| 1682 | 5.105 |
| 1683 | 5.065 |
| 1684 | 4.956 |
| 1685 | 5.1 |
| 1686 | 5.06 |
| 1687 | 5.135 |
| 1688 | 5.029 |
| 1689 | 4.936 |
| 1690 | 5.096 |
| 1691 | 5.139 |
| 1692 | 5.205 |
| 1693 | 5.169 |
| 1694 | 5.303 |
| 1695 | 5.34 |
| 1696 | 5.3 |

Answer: 5.11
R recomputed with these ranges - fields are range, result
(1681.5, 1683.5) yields 5.09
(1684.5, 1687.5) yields 5.1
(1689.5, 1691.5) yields 5.12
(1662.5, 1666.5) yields 5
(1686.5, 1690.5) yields 5.05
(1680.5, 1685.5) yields 5.04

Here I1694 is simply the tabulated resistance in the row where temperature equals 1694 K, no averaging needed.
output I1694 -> 5.303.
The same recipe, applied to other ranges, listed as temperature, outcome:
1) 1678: 4.879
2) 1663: 4.798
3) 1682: 5.105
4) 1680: 5.063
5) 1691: 5.139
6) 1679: 5.037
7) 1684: 4.956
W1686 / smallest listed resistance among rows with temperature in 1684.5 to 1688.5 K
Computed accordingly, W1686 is 5.029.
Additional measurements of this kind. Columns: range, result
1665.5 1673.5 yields 4.979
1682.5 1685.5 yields 4.956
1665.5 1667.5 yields 5.058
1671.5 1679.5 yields 4.879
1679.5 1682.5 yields 4.971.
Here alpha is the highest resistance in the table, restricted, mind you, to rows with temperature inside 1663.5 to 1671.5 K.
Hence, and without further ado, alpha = 5.17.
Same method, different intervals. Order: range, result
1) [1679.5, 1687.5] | 5.135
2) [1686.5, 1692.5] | 5.205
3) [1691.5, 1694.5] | 5.303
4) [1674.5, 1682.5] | 5.118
